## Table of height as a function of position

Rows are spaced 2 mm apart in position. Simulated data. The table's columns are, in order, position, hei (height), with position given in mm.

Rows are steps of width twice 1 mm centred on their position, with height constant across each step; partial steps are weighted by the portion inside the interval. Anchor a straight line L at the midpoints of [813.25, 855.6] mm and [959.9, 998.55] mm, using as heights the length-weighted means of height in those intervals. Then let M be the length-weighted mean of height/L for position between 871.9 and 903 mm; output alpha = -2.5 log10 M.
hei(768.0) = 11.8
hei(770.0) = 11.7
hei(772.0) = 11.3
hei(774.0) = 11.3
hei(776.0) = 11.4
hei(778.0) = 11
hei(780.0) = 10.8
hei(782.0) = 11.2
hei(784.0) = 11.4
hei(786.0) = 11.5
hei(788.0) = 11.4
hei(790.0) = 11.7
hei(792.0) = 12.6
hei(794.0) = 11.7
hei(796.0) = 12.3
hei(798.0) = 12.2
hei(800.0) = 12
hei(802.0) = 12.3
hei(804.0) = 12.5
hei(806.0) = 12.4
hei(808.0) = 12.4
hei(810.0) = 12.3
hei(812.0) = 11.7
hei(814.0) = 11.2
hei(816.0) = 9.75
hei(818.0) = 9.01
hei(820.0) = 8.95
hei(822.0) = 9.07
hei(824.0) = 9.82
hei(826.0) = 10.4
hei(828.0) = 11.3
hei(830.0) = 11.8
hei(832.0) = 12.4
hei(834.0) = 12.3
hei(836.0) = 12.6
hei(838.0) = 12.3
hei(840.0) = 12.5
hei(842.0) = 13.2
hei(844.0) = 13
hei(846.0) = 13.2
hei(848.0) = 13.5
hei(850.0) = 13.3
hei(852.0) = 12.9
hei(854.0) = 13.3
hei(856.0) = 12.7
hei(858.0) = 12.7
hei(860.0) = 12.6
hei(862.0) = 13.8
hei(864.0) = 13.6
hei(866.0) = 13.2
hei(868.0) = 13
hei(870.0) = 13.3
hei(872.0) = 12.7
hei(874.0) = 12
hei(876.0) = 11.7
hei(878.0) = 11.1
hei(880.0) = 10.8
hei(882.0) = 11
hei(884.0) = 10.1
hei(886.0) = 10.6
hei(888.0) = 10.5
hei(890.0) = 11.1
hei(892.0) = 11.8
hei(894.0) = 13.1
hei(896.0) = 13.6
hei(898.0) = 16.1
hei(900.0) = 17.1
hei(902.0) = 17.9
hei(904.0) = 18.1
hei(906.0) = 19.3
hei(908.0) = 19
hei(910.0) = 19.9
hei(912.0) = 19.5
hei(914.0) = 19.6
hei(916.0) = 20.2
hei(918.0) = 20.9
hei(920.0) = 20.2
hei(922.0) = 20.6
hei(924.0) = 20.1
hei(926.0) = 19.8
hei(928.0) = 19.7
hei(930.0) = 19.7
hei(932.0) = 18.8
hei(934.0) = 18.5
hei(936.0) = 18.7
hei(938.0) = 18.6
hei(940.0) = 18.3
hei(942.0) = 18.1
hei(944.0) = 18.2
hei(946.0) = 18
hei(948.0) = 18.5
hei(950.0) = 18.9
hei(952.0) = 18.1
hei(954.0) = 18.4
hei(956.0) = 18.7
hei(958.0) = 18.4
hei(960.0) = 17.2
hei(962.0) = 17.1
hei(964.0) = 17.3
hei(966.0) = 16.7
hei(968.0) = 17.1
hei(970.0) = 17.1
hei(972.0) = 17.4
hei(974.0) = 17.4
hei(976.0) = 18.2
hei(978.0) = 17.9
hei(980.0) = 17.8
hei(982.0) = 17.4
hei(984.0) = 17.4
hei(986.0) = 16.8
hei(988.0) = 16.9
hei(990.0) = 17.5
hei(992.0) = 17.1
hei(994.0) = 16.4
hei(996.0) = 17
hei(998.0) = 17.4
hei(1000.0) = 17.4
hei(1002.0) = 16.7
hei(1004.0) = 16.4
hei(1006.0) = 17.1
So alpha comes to 0.10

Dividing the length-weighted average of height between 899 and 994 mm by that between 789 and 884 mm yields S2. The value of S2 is 1.5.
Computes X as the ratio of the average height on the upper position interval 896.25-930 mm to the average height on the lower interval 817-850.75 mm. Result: 1.64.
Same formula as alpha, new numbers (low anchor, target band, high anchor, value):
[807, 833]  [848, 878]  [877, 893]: -0.19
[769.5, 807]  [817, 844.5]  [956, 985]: 0.16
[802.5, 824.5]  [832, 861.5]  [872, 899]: -0.14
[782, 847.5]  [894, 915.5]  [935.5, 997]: -0.17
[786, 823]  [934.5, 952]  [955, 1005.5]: -0.15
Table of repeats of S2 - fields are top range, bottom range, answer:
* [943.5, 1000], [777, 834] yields 1.55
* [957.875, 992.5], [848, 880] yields 1.36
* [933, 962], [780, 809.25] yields 1.53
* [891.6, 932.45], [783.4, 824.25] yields 1.62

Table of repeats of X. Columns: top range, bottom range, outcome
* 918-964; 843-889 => 1.52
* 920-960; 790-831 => 1.67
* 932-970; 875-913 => 1.26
